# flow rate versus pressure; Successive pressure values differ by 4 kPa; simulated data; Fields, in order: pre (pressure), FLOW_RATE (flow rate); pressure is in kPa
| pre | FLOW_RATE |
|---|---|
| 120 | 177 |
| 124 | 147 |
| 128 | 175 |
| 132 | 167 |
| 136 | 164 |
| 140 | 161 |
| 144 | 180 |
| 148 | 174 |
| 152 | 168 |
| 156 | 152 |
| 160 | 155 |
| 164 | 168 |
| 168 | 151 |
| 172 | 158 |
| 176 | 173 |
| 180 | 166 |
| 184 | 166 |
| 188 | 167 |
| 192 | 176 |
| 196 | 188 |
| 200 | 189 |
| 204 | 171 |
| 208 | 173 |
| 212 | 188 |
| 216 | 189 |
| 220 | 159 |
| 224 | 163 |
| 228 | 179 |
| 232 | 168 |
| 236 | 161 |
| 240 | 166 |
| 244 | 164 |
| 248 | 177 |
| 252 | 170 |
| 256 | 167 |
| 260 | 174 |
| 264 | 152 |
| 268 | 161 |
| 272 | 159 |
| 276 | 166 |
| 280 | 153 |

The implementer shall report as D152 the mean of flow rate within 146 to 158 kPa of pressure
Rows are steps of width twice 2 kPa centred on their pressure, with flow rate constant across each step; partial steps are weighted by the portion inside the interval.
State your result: 165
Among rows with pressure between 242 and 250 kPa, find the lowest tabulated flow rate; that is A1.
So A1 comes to 164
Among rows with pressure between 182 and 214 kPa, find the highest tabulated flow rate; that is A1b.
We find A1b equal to 189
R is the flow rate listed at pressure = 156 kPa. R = 152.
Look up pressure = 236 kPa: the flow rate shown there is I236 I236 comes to 161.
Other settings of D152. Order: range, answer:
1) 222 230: 171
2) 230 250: 167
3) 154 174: 157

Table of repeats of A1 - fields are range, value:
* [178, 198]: 166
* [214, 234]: 159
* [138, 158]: 152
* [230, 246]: 161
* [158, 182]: 151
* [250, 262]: 167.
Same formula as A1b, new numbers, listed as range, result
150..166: 168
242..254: 177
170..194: 176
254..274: 174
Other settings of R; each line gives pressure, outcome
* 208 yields 173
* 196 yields 188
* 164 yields 168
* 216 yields 189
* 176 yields 173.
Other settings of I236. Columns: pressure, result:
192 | 176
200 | 189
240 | 166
